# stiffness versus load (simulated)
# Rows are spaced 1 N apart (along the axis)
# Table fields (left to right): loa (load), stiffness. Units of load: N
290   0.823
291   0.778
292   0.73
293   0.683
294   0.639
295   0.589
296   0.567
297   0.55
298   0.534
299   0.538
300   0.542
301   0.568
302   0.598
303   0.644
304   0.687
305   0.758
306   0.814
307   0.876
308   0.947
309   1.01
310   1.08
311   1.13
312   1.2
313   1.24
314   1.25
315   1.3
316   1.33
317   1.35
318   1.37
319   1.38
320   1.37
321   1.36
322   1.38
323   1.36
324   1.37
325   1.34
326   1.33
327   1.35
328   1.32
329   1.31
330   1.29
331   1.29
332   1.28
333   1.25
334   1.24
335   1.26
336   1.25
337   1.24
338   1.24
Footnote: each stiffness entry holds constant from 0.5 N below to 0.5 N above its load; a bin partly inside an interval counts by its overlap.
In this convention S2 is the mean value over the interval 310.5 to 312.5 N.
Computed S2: 1.17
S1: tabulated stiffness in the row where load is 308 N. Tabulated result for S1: 0.947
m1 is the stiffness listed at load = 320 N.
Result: 1.37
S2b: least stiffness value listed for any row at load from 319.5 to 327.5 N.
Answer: 1.33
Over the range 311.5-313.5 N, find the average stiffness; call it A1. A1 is 1.22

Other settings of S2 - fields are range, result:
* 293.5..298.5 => 0.576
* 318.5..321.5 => 1.37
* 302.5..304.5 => 0.665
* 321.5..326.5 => 1.36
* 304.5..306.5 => 0.786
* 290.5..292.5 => 0.754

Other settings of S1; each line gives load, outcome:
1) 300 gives 0.542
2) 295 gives 0.589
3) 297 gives 0.55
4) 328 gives 1.32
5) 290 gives 0.823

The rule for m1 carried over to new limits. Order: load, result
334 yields 1.24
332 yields 1.28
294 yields 0.639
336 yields 1.25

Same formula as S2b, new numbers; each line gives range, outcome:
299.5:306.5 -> 0.542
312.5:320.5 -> 1.24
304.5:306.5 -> 0.758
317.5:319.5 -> 1.37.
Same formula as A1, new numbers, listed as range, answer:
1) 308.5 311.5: 1.07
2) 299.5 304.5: 0.608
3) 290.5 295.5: 0.684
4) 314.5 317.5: 1.33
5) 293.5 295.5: 0.614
